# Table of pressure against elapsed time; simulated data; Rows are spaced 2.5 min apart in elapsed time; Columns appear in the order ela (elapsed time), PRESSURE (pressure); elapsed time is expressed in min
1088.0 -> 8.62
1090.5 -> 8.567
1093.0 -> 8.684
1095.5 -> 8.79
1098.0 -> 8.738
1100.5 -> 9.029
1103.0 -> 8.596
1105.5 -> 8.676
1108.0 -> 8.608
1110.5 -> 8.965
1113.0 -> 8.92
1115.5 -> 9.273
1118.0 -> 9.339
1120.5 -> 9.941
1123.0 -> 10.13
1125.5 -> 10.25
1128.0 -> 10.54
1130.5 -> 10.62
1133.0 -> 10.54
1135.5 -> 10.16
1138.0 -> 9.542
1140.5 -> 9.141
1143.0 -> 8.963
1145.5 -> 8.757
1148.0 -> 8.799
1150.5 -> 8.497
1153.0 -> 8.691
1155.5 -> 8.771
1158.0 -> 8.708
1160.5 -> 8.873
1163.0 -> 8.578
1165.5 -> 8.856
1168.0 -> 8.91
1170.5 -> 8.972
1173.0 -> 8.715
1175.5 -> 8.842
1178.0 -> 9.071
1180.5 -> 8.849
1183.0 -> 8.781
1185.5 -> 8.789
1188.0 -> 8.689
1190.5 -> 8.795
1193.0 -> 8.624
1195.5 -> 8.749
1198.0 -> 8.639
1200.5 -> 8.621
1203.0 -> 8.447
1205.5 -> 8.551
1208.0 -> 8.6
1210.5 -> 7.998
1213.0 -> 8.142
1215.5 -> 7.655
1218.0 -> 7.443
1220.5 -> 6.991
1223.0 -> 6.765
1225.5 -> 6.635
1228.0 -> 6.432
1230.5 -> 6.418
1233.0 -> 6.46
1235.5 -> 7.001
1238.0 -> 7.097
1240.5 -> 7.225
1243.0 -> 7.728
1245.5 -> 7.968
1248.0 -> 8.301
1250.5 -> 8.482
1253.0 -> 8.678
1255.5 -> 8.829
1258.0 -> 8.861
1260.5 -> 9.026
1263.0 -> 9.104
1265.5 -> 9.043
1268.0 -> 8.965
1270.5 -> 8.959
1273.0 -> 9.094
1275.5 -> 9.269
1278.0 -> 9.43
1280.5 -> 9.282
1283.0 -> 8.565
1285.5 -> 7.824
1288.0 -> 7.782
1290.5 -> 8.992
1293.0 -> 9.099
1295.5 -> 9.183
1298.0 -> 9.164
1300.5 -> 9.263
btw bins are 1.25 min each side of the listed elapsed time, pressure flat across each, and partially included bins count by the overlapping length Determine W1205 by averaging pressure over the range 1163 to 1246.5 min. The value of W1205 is 8.05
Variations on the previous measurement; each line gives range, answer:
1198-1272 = 7.96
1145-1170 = 8.75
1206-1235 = 7.26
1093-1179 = 9.16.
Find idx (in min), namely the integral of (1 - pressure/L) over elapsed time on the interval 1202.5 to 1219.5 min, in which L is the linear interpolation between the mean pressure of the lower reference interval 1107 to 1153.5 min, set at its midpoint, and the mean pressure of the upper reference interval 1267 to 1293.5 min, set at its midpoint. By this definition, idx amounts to 1.94 min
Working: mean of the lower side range 9.47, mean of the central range 8.09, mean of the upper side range 8.83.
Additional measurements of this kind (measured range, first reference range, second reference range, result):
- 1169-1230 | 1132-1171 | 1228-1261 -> 1.3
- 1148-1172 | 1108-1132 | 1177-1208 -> 1.0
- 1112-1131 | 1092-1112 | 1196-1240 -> -2.9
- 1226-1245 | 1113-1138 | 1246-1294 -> 4.5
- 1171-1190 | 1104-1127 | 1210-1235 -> -2.1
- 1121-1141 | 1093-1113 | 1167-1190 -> -3.1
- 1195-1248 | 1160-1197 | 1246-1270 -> 7.2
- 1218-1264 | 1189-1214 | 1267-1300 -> 5.6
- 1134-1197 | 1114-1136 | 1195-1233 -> 0.5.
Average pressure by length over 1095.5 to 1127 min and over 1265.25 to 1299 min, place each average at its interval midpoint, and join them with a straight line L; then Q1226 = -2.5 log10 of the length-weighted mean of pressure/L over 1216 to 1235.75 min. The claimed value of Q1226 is 0.31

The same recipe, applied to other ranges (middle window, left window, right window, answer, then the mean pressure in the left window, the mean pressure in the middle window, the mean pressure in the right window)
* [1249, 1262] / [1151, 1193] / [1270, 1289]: 0.00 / 8.79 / 8.77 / 8.78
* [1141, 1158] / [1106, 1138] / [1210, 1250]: 0.04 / 9.74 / 8.76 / 7.28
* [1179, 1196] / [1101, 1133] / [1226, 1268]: -0.01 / 9.52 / 8.76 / 7.92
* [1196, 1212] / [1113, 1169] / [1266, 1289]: 0.08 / 9.35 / 8.48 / 8.82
